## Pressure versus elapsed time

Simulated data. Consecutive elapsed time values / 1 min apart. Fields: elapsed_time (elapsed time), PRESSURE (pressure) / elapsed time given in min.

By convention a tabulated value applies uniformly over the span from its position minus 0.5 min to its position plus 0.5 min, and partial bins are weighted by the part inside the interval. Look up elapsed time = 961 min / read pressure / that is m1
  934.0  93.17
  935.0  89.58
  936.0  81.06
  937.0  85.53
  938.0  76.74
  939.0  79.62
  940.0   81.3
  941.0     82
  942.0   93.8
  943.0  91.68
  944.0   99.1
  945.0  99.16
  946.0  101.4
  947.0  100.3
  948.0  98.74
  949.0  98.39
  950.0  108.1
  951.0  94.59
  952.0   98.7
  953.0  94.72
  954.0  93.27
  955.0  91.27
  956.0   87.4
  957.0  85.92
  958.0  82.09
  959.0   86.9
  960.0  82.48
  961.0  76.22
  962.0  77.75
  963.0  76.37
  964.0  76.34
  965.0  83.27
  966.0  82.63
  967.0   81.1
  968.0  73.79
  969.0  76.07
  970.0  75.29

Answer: 76.22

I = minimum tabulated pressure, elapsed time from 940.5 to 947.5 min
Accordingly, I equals 82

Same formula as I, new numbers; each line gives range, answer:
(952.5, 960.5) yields 82.09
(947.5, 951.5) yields 94.59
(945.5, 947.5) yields 100.3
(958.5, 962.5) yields 76.22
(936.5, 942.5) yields 76.74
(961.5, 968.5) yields 73.79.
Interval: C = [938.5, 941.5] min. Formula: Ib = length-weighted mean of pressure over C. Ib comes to 81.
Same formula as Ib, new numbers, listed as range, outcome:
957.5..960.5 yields 83.8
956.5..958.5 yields 84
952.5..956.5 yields 91.7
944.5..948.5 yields 99.9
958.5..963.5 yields 79.9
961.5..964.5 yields 76.8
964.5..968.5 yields 80.2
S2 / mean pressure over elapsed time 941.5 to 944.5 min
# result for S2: 94.9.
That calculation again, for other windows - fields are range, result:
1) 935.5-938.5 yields 81.1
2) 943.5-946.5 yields 99.9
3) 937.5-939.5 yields 78.2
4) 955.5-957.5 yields 86.7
